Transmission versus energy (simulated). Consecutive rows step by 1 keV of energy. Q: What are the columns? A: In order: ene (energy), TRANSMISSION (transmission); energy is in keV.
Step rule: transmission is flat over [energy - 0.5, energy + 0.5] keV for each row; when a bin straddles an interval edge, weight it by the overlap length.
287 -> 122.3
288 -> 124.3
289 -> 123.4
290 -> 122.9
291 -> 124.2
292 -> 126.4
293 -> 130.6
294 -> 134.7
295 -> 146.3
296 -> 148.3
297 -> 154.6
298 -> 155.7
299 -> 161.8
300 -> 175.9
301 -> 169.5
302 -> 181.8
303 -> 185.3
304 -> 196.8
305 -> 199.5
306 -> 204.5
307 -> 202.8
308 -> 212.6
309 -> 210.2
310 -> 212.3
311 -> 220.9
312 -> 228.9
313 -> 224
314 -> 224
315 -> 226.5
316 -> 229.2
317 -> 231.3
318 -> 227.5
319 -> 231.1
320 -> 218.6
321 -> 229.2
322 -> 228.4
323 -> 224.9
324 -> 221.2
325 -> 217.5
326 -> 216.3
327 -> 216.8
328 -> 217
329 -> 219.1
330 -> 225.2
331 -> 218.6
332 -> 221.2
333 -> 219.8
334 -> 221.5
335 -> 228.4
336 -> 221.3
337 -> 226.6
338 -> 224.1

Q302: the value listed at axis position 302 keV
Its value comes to 181.8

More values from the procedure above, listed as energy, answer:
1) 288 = 124.3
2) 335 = 228.4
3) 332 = 221.2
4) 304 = 196.8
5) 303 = 185.3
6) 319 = 231.1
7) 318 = 227.5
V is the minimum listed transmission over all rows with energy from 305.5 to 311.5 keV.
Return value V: 202.8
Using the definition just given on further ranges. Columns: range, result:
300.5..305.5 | 169.5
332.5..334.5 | 219.8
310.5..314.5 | 220.9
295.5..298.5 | 148.3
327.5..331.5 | 217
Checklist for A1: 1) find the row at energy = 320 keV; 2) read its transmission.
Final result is 218.6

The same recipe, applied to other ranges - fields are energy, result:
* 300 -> 175.9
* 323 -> 224.9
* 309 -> 210.2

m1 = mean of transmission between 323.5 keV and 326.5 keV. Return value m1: 218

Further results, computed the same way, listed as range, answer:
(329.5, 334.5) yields 221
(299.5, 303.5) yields 178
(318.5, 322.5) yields 227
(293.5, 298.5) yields 148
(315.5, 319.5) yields 230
